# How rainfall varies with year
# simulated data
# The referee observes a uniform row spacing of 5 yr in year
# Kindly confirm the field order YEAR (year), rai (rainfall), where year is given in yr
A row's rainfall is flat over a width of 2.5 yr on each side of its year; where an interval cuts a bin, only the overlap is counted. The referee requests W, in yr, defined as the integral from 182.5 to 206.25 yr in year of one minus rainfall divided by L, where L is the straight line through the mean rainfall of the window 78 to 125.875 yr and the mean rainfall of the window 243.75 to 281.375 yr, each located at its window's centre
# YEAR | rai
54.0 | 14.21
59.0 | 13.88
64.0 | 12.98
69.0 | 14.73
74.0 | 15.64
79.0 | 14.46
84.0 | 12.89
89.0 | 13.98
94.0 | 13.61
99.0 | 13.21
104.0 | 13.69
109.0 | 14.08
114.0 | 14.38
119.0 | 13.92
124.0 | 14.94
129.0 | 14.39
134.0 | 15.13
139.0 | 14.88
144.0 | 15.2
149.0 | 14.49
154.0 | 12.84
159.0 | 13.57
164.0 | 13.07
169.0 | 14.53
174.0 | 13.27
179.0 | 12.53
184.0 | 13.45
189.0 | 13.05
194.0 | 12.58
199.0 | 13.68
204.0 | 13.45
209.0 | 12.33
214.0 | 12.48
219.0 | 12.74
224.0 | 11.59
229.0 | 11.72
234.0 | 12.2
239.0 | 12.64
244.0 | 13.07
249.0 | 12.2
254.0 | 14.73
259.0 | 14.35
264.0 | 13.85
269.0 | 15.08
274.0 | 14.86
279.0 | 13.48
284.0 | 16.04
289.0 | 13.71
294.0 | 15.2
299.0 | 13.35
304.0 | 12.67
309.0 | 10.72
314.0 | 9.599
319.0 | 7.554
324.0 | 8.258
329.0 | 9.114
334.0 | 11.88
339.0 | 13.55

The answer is 1.2 yr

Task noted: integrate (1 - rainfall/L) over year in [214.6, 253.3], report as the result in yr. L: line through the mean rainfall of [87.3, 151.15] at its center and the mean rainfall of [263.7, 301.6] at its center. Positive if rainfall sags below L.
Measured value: 5.4 yr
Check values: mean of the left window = 14.3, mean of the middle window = 12.4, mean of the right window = 14.5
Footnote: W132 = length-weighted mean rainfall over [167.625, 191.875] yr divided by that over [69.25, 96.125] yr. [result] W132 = 0.9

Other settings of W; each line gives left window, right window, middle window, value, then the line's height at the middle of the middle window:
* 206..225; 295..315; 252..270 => -3.3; 12.2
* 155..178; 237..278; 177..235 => 4.2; 13.6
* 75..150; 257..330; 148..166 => 0.5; 13.8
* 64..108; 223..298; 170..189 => 0.9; 13.8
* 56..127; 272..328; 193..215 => 0.2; 13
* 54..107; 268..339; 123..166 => -2.6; 13.4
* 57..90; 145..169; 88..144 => -1.5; 13.9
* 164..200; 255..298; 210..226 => 1.7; 13.7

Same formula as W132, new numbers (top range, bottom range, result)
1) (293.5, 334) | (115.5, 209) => 0.77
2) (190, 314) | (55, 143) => 0.93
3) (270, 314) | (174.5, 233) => 1.07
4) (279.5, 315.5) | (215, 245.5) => 1.07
